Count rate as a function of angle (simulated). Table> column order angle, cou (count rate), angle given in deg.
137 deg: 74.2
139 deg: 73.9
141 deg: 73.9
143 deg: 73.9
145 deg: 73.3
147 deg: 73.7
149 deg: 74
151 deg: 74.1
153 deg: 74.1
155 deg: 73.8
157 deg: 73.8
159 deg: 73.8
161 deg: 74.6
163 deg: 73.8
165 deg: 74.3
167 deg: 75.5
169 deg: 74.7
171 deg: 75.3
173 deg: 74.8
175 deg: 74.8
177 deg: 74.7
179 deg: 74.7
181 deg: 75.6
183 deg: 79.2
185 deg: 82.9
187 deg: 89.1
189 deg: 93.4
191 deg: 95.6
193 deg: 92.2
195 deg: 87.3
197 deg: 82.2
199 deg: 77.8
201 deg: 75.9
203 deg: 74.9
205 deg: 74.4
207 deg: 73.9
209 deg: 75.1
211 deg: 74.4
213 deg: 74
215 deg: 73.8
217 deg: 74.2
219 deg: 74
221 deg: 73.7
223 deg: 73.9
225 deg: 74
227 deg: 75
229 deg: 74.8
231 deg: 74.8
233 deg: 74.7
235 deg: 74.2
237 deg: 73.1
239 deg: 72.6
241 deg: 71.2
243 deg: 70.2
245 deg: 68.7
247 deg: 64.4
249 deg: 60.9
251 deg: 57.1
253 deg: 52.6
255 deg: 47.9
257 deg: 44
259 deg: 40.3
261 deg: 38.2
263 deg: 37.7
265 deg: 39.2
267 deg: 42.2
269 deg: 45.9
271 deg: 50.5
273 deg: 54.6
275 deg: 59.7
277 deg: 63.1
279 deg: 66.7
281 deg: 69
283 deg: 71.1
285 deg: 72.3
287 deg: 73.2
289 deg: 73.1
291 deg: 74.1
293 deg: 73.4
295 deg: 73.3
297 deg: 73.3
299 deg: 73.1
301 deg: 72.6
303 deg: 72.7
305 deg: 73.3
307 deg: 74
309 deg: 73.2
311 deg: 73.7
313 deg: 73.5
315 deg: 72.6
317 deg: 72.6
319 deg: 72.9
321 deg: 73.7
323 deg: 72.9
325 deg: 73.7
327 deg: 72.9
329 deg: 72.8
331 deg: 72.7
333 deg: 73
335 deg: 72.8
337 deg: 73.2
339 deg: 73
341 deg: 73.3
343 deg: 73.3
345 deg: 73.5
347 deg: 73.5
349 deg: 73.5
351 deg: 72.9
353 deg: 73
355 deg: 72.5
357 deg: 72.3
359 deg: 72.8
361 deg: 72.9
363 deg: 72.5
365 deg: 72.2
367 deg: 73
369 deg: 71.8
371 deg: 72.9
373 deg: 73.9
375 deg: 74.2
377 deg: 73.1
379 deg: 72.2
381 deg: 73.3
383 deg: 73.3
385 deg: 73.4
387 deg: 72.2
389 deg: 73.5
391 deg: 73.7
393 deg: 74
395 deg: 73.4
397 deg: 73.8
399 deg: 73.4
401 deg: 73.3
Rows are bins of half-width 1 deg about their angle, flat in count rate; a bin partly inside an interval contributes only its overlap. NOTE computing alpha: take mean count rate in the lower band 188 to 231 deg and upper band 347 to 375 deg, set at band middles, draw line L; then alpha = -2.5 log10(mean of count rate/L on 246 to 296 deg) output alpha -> 0.30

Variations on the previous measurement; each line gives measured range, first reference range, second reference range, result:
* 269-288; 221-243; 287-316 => 0.16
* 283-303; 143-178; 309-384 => 0.01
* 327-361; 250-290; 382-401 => -0.11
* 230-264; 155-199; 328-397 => 0.27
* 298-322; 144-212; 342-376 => 0.02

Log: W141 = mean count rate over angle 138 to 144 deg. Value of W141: 73.9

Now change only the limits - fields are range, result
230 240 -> 73.9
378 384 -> 72.9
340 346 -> 73.4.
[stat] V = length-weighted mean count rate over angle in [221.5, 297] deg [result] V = 63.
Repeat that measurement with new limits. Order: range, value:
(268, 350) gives 70.6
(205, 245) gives 73.7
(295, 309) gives 73.2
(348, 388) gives 72.9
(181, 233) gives 78.7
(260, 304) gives 62.2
